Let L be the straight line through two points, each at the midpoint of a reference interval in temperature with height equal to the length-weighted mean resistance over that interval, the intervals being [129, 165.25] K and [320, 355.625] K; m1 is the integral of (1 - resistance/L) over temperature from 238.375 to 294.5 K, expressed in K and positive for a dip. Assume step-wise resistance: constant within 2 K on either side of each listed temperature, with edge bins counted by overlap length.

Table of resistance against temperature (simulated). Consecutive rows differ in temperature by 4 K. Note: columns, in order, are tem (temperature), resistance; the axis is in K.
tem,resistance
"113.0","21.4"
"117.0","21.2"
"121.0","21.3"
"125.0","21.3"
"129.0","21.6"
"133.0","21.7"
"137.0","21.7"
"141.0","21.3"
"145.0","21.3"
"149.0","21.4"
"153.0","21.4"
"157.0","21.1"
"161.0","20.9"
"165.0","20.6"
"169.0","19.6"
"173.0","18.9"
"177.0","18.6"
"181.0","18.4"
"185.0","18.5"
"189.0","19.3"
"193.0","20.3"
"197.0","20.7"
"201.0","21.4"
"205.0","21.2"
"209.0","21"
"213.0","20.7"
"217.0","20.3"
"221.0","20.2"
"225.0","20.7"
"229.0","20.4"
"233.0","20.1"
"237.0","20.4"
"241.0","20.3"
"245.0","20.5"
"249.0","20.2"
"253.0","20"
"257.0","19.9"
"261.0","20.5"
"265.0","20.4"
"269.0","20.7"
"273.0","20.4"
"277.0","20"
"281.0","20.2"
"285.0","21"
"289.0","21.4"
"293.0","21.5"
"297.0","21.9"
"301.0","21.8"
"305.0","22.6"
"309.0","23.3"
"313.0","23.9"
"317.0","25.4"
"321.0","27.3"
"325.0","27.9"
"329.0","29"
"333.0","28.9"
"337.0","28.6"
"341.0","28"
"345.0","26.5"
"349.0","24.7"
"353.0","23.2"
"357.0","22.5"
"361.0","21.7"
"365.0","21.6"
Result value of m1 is 9.93 K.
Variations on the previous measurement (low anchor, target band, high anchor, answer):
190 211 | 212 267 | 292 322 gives 3.7 K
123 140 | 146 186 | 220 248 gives 2.2 K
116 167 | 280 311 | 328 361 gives 3.9 K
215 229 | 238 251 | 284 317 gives 0.4 K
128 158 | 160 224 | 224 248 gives 2.6 K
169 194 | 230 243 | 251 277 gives -0.3 K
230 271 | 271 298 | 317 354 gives 2.5 K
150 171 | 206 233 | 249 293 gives 0.1 K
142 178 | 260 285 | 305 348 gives 4.3 K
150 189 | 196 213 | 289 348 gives 0.0 K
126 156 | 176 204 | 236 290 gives 1.8 K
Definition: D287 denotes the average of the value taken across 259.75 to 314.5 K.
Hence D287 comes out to 21.4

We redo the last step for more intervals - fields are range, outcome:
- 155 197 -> 19.7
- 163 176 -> 19.6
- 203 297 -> 20.6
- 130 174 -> 21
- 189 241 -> 20.6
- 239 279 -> 20.3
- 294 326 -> 24.1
